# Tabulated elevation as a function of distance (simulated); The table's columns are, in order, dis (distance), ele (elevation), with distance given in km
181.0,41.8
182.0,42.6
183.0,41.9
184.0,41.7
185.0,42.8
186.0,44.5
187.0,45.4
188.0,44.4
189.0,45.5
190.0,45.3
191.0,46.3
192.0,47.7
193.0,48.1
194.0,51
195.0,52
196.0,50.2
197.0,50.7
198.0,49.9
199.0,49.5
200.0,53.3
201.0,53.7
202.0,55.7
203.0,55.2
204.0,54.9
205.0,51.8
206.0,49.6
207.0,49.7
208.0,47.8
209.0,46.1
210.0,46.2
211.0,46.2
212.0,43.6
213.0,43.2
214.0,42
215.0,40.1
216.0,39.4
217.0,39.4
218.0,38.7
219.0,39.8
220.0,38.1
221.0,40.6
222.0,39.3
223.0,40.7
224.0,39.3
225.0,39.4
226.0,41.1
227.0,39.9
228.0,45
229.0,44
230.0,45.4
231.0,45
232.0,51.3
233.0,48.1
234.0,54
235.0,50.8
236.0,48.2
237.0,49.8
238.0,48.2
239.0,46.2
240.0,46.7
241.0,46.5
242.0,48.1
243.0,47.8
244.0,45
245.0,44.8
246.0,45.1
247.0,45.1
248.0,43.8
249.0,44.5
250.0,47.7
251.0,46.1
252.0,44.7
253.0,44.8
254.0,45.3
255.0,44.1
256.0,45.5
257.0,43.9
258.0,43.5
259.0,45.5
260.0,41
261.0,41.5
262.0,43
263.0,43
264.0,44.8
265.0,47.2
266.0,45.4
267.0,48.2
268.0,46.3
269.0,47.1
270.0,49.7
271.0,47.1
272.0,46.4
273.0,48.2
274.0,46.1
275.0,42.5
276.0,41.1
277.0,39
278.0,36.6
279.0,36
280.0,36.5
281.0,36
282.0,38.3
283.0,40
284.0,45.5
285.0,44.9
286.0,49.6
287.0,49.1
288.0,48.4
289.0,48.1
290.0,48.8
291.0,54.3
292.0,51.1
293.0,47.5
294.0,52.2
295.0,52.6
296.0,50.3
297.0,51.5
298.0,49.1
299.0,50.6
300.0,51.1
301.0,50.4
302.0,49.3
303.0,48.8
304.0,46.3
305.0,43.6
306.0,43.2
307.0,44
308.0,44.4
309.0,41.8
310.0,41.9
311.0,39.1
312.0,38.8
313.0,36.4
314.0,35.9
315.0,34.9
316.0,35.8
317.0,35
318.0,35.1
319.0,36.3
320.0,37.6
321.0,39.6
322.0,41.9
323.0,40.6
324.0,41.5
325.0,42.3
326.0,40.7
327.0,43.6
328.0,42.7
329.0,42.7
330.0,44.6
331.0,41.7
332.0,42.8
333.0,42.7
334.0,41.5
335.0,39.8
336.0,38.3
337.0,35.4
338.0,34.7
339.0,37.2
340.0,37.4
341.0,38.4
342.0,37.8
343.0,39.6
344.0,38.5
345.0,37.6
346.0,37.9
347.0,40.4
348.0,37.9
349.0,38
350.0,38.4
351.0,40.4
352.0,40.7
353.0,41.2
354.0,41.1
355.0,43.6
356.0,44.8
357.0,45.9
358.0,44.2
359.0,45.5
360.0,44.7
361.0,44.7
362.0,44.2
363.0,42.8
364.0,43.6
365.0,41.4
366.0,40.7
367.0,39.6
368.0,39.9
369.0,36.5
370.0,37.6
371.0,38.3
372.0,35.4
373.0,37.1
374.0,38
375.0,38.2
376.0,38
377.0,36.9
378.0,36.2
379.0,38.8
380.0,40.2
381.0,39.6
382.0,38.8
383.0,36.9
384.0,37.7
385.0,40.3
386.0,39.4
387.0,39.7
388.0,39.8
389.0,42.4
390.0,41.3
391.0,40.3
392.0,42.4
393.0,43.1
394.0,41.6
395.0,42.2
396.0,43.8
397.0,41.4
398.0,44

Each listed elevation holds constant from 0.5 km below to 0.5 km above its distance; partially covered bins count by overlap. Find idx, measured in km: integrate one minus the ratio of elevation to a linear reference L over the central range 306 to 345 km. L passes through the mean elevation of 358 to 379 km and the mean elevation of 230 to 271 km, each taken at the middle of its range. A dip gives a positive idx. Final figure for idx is 2.5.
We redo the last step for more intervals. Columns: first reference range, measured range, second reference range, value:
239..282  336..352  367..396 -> 1.07 km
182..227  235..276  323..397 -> -1.71 km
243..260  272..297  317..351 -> -1.50 km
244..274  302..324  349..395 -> 1.39 km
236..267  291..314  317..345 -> -2.59 km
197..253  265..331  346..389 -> -1.39 km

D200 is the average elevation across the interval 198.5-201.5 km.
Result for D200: 52.2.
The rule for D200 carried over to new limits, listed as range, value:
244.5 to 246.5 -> 45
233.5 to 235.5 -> 52.4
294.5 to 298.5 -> 50.9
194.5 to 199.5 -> 50.5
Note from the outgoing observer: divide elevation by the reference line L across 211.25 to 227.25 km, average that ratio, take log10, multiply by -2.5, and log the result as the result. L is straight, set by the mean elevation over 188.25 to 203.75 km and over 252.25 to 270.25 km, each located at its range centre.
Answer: 0.20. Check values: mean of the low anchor 50.3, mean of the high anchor 44.9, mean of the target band 40.4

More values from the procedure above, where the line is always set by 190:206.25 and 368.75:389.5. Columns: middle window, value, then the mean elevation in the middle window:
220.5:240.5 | 0.08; 45.1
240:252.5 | 0.04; 45.8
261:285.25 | 0.06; 43.2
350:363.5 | -0.08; 43.2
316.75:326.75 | 0.08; 39.3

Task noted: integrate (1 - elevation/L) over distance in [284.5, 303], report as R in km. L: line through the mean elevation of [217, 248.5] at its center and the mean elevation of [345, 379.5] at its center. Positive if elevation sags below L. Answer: -3.2 km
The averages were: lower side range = 44.6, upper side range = 40.3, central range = 49.9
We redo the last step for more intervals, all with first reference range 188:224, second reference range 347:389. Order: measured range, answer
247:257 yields -0.1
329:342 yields 0.6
